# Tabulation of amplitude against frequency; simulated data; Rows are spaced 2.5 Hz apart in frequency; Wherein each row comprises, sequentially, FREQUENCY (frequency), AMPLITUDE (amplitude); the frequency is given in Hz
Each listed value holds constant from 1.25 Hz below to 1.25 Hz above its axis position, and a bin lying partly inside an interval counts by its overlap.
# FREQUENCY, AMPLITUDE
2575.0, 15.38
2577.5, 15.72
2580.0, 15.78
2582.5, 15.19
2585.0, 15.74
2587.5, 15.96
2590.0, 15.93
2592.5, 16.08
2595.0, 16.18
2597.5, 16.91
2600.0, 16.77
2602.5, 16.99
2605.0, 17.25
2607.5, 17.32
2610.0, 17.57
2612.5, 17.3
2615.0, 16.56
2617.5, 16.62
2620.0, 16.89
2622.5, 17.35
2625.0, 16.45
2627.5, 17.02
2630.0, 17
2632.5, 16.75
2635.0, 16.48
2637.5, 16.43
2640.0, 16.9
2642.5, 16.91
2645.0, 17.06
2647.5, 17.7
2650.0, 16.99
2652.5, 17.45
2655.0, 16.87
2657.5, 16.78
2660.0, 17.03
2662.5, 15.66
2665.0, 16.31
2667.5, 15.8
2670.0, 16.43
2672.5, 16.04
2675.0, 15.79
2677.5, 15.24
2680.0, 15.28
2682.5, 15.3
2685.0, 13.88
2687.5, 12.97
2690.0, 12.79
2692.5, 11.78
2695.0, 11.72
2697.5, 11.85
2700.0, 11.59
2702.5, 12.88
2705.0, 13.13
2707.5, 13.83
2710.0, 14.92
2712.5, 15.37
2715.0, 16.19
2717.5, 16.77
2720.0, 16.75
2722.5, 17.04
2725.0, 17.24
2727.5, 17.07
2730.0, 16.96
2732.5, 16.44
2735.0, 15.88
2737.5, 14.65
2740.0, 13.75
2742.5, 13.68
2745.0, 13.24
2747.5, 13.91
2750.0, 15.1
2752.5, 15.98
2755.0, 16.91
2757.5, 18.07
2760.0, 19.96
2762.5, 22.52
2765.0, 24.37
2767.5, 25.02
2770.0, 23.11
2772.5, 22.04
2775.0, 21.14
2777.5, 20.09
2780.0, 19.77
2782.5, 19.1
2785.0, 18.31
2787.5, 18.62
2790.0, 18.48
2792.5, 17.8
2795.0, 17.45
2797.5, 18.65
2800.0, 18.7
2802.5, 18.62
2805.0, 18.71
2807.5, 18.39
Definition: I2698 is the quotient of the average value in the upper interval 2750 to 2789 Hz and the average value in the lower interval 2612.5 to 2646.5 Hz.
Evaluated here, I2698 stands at 1.20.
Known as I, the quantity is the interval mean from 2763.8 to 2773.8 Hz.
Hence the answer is 23.6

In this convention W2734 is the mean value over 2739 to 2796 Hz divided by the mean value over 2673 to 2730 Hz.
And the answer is 1.3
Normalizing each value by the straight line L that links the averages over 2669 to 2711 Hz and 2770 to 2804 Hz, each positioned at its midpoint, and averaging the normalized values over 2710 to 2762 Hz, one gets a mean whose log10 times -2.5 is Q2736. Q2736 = 0.02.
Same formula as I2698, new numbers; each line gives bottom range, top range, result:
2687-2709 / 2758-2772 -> 1.81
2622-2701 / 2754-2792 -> 1.31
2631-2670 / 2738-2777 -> 1.11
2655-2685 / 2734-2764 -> 1.02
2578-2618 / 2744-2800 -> 1.16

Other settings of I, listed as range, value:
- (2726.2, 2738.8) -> 16.2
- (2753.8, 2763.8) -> 19.4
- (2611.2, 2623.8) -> 16.9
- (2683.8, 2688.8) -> 13.4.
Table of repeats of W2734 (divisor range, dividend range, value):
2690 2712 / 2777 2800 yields 1.46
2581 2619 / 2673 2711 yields 0.82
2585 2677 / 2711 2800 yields 1.07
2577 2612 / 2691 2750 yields 0.89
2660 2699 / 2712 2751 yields 1.08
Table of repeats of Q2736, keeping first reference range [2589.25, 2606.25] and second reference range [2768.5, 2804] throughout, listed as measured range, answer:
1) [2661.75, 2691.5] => 0.18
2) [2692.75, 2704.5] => 0.44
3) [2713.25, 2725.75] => 0.11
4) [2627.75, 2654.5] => 0.02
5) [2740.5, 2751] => 0.33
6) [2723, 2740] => 0.15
